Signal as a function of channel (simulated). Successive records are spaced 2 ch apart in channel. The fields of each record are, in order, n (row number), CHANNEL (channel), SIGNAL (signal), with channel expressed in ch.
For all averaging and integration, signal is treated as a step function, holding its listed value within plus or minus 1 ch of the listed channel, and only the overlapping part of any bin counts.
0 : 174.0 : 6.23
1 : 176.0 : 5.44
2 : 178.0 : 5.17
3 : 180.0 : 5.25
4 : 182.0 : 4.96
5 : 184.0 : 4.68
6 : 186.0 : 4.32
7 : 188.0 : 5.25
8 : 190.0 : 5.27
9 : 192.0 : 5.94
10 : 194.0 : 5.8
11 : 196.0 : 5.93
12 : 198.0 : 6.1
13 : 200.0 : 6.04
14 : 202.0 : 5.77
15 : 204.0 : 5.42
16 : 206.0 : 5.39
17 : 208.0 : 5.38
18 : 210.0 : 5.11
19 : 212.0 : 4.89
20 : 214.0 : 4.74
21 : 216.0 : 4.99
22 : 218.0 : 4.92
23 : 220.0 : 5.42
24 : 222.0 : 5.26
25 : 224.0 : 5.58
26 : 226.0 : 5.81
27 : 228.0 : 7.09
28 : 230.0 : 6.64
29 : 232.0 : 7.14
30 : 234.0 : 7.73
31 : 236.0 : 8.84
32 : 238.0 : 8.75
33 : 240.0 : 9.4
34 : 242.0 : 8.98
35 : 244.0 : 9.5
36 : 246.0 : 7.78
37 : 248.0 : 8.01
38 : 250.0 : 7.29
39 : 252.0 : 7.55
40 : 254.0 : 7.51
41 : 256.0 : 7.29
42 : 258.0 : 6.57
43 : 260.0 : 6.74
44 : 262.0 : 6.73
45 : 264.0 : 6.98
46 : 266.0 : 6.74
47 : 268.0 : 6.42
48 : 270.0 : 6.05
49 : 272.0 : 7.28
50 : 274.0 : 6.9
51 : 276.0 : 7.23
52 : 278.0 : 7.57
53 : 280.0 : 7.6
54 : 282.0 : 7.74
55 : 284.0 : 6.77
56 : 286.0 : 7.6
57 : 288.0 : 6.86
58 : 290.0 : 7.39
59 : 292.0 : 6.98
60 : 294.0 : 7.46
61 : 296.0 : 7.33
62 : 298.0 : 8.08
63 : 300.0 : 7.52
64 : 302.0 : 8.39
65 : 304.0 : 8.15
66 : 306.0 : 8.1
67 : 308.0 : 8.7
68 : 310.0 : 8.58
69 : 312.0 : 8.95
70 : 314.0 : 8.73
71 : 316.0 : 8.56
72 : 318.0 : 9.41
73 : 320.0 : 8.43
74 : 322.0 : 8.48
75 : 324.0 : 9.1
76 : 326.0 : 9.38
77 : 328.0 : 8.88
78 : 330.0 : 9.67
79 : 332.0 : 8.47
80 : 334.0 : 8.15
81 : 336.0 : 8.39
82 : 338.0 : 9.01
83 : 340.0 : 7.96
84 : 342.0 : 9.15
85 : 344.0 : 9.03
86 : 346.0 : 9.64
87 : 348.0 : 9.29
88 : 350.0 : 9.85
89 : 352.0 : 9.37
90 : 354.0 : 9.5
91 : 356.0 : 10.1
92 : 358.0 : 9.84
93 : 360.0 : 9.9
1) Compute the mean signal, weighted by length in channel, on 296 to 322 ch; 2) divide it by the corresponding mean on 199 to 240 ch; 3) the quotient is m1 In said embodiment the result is 1.37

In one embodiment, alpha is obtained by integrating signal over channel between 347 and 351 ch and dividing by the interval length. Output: 9.57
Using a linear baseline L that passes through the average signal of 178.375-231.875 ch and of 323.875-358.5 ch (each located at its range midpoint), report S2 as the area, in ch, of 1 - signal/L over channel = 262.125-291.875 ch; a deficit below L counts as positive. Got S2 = 1.4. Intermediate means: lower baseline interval 5.48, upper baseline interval 9.15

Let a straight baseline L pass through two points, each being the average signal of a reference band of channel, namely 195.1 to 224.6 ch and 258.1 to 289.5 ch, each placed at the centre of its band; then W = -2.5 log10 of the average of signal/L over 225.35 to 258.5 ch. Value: -0.25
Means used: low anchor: 5.39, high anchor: 7.01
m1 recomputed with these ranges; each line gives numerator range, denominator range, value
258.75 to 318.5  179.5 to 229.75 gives 1.39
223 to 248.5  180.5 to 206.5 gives 1.43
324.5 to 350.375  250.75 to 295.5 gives 1.26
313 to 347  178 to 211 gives 1.64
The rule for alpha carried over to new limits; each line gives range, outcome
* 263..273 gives 6.69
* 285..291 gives 7.28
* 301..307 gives 8.21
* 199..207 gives 5.66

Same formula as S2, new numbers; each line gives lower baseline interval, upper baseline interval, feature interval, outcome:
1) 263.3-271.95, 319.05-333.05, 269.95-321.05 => -0.7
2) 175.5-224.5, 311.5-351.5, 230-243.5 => -4.3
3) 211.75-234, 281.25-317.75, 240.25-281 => -3.4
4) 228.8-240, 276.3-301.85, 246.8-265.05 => 1.3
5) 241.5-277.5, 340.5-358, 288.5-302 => 1.1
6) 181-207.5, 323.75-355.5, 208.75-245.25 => -2.3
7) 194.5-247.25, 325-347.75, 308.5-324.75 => -0.6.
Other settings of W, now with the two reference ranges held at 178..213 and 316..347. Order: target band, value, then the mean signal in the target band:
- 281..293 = 0.072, 7.22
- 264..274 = 0.090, 6.69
